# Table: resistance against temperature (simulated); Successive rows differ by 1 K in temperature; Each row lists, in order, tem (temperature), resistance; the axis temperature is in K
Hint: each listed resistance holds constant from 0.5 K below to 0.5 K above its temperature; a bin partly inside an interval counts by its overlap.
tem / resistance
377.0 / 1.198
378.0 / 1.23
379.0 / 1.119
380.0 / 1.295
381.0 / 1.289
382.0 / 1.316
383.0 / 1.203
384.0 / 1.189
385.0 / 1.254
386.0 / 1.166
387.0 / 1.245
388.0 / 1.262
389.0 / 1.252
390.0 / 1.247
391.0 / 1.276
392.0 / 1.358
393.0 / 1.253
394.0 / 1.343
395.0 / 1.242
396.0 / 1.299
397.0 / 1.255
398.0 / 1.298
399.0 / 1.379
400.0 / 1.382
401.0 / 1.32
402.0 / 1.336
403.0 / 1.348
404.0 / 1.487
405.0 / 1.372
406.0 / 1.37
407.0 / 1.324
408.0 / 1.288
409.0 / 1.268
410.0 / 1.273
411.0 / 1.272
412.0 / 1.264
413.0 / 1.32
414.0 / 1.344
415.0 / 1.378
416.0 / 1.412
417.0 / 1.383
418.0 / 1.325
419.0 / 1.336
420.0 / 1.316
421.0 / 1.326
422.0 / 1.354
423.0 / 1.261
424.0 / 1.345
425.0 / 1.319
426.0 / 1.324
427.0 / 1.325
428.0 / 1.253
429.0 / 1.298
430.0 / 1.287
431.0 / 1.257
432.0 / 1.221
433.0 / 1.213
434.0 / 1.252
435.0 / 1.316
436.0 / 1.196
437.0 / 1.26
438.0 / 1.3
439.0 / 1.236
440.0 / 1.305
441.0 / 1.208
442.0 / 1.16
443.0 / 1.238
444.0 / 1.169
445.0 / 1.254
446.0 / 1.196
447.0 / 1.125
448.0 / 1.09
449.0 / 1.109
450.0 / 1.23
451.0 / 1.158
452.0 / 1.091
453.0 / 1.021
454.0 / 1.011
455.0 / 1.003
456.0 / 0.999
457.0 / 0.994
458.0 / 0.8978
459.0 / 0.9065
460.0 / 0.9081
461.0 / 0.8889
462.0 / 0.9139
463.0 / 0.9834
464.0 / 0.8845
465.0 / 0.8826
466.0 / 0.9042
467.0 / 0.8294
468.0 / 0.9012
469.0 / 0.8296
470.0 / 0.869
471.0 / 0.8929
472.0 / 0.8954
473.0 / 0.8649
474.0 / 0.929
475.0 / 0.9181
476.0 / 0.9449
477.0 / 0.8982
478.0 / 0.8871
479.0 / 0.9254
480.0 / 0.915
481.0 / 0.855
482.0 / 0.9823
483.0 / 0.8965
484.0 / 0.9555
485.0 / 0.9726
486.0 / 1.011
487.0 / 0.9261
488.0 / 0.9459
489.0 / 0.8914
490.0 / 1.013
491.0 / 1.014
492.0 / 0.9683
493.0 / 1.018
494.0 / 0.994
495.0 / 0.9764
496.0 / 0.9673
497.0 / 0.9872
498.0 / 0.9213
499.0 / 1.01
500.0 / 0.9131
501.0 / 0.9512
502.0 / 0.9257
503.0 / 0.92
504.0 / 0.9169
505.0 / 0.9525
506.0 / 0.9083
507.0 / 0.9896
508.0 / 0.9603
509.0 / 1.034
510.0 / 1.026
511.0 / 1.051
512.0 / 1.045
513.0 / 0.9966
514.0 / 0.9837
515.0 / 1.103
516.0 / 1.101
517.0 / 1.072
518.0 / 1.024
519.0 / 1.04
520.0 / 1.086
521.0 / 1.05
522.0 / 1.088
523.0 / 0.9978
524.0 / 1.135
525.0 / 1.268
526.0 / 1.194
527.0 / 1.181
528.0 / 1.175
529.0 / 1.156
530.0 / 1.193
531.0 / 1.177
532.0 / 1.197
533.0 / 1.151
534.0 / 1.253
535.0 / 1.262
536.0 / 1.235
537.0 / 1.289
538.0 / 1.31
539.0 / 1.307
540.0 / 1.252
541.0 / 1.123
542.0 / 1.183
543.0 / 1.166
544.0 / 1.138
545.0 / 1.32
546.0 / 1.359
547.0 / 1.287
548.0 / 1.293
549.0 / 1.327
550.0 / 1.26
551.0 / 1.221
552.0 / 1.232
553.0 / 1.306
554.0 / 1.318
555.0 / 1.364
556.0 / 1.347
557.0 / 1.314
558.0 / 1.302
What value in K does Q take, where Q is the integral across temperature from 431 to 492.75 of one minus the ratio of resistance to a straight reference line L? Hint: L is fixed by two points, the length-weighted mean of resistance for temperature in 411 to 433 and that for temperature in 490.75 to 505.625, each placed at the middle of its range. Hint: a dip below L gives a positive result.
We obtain 5.8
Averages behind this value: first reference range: 1.31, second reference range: 0.961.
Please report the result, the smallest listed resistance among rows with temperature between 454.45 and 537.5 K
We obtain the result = 0.8294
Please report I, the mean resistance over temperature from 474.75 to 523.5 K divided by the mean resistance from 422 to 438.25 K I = 0.77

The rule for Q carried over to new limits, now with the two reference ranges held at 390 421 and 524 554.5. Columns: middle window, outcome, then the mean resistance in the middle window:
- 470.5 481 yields 3.1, 0.905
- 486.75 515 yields 6.4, 0.974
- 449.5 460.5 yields 2.3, 1.02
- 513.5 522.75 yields 1.4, 1.06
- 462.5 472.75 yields 3.2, 0.887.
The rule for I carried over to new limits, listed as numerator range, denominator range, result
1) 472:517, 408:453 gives 0.76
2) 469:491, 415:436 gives 0.71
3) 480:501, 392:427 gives 0.72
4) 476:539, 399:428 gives 0.78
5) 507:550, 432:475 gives 1.10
